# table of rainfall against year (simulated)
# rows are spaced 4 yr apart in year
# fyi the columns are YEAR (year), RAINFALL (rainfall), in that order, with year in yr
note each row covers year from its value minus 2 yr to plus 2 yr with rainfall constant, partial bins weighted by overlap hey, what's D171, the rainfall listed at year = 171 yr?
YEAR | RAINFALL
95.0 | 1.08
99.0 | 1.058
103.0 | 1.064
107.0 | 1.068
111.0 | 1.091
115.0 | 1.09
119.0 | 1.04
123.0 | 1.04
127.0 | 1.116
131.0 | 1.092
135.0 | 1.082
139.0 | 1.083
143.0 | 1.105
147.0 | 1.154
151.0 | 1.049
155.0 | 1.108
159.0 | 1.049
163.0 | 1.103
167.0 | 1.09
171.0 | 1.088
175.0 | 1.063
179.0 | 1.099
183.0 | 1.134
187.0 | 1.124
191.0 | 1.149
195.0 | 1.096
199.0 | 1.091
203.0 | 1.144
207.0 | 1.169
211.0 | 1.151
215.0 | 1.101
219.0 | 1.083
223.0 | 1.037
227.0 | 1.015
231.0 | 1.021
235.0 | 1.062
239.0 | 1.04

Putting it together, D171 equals 1.088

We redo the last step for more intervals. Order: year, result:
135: 1.082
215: 1.101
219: 1.083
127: 1.116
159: 1.049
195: 1.096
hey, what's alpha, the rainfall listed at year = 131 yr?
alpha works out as 1.092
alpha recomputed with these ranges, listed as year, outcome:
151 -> 1.049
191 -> 1.149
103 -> 1.064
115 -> 1.09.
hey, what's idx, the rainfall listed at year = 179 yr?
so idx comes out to 1.099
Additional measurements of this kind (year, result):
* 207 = 1.169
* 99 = 1.058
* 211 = 1.151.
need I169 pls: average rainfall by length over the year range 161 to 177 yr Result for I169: 1.09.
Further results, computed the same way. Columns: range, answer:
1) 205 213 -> 1.16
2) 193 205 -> 1.11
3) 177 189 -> 1.12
